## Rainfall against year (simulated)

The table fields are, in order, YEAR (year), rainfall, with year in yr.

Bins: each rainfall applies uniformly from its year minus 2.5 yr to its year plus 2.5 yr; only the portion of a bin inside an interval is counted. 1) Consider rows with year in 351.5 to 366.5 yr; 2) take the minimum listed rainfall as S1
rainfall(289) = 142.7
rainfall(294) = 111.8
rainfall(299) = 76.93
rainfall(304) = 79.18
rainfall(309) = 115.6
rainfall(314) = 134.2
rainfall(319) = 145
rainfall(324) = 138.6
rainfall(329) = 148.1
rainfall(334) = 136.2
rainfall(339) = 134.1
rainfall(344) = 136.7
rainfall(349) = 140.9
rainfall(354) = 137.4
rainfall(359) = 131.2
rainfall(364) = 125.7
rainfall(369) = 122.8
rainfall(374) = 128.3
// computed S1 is 125.7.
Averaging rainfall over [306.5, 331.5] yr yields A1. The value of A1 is 136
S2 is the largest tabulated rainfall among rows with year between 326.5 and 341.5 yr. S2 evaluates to 148.1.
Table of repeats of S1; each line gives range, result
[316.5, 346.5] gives 134.1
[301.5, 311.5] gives 79.18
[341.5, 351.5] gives 136.7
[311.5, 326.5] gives 134.2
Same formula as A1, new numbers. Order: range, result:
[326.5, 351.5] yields 139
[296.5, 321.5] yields 110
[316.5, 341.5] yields 140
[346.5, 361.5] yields 136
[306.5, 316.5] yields 125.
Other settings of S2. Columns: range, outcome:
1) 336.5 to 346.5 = 136.7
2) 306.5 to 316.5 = 134.2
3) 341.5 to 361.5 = 140.9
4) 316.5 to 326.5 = 145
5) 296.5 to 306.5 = 79.18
